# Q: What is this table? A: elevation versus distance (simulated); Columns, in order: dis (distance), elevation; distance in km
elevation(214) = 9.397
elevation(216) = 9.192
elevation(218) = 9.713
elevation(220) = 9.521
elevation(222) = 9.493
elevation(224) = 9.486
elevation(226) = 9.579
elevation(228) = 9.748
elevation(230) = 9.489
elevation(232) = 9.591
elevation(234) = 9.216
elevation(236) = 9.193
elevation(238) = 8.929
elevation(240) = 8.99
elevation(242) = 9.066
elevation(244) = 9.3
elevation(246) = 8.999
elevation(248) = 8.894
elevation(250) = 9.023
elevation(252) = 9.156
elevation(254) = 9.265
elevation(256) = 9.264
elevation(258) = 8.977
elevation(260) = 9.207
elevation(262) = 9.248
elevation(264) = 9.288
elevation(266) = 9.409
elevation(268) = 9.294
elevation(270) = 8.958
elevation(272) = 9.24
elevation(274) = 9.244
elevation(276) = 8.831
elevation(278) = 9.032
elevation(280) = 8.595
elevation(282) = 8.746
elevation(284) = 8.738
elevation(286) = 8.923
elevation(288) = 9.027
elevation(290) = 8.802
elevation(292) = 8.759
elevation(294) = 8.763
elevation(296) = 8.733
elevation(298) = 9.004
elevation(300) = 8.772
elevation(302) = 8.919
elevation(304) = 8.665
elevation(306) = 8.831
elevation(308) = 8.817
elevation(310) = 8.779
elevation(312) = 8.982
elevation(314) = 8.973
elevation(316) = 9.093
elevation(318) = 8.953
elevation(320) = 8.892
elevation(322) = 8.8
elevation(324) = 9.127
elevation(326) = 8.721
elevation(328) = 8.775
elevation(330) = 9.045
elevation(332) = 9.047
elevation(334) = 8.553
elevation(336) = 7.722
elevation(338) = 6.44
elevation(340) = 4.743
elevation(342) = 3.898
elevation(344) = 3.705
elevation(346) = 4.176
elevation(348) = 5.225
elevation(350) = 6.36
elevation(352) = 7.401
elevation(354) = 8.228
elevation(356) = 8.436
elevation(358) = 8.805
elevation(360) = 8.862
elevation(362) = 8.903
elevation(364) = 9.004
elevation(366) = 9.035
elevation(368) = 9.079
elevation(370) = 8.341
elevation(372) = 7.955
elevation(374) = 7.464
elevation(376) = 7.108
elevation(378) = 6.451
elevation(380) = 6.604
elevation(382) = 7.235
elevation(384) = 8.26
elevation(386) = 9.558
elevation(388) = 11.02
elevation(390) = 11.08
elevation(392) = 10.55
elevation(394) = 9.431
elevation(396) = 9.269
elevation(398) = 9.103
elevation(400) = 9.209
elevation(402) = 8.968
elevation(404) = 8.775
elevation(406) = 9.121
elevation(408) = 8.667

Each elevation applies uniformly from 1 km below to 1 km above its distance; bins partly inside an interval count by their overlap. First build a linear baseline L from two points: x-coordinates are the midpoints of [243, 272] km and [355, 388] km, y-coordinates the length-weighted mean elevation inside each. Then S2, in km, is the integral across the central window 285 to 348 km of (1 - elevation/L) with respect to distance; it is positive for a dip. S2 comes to 4.5 km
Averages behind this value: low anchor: 9.17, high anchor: 8.28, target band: 8.1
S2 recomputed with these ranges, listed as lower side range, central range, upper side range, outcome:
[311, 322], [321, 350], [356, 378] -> 5.9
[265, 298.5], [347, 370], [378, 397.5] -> 2.3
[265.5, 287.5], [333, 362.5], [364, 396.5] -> 6.8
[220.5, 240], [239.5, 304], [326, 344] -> -3.9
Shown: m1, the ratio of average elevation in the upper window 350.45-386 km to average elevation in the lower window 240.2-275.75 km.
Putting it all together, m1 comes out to 0.9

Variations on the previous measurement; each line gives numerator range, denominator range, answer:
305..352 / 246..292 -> 0.84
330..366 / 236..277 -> 0.78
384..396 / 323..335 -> 1.13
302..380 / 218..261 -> 0.85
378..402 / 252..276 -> 0.99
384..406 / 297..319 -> 1.08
